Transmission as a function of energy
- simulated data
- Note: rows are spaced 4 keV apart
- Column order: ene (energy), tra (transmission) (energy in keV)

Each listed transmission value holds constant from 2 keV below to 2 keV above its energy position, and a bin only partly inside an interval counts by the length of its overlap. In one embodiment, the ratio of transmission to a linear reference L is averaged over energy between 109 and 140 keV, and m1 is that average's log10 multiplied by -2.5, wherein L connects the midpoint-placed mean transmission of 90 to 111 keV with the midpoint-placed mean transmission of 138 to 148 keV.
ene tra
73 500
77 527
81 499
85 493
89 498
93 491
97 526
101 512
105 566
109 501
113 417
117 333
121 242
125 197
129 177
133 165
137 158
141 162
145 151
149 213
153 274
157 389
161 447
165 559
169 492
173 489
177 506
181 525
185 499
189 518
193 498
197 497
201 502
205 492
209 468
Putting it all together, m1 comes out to 0.270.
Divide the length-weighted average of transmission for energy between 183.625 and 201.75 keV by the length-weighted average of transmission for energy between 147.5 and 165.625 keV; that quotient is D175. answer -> 1.4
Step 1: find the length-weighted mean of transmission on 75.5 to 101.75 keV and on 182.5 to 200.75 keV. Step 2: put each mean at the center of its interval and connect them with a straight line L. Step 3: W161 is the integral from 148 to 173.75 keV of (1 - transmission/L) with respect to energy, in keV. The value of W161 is 4.7 keV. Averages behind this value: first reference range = 506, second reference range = 504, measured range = 413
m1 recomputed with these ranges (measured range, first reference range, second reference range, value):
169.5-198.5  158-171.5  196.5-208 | -0.025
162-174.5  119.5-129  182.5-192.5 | -0.220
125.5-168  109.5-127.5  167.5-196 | 0.445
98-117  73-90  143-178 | -0.037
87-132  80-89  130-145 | -0.156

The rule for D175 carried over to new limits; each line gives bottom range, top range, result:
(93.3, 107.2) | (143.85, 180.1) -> 0.76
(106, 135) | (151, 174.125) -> 1.47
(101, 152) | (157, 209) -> 1.75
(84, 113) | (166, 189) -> 1.00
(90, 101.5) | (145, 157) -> 0.50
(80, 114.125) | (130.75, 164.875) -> 0.52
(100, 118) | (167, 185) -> 1.07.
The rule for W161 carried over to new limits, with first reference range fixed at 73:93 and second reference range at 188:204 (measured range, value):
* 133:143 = 6.79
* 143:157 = 7.37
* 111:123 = 4.10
